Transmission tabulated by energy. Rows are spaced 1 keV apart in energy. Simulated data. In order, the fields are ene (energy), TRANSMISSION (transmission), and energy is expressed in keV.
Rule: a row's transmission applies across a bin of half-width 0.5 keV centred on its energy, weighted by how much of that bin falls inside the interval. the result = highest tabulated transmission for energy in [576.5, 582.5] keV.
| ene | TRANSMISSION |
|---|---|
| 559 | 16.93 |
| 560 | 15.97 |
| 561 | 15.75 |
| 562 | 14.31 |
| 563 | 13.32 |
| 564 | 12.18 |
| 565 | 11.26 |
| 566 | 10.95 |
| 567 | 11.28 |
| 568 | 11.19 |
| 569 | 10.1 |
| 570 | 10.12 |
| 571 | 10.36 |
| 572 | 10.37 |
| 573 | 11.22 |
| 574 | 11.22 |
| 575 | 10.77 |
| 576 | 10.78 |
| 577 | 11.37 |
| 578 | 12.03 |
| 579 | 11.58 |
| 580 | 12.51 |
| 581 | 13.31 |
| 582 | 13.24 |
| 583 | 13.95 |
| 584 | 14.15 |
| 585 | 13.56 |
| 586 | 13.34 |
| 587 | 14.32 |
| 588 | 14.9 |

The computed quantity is 13.31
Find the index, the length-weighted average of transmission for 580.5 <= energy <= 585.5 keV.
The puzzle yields 13.6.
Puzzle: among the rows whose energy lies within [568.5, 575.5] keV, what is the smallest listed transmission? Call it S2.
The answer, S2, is 10.1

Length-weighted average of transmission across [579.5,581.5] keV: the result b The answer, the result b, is 12.9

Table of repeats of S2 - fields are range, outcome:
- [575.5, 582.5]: 10.78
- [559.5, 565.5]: 11.26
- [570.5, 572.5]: 10.36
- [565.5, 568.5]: 10.95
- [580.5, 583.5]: 13.24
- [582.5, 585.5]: 13.56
